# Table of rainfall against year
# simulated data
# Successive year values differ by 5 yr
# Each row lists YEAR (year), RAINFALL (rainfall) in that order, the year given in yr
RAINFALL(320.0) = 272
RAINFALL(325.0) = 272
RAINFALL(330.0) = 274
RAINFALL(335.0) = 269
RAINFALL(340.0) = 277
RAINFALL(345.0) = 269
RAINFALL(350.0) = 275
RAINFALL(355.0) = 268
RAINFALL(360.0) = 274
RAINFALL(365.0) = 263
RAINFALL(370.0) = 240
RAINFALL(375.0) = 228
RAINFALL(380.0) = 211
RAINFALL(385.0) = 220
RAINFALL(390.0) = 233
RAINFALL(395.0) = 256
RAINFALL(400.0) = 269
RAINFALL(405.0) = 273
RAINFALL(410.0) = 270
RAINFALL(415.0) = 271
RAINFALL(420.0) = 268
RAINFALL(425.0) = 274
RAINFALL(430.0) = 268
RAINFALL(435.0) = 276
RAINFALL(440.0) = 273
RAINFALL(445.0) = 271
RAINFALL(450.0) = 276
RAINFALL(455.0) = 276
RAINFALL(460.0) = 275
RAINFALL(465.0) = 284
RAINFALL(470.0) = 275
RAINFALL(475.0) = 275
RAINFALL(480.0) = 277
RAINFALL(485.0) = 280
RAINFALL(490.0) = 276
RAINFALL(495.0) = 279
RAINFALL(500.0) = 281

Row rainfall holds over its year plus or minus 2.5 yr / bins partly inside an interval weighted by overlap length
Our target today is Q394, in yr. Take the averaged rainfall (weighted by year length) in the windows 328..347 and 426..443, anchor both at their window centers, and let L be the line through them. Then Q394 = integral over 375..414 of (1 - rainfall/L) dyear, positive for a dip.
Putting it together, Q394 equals 3.6 yr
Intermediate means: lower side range 272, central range 247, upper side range 272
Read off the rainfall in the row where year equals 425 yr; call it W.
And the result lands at 274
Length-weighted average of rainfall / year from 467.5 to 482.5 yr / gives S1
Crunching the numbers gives 276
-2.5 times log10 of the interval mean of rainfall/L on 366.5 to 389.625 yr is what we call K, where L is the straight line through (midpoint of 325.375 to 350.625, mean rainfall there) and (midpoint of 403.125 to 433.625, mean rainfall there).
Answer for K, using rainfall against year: 0.19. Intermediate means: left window 273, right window 271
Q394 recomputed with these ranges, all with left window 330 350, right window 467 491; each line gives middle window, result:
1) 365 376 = 1.28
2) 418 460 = 0.39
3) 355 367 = 0.19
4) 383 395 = 1.80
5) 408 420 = 0.21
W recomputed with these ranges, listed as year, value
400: 269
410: 270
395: 256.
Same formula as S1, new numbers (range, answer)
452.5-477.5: 277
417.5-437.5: 272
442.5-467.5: 276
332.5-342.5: 273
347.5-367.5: 270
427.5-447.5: 272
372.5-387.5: 220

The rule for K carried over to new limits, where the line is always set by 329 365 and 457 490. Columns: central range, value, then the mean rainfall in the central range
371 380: 0.208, 225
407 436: 0.016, 271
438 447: 0.016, 272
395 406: 0.027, 267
